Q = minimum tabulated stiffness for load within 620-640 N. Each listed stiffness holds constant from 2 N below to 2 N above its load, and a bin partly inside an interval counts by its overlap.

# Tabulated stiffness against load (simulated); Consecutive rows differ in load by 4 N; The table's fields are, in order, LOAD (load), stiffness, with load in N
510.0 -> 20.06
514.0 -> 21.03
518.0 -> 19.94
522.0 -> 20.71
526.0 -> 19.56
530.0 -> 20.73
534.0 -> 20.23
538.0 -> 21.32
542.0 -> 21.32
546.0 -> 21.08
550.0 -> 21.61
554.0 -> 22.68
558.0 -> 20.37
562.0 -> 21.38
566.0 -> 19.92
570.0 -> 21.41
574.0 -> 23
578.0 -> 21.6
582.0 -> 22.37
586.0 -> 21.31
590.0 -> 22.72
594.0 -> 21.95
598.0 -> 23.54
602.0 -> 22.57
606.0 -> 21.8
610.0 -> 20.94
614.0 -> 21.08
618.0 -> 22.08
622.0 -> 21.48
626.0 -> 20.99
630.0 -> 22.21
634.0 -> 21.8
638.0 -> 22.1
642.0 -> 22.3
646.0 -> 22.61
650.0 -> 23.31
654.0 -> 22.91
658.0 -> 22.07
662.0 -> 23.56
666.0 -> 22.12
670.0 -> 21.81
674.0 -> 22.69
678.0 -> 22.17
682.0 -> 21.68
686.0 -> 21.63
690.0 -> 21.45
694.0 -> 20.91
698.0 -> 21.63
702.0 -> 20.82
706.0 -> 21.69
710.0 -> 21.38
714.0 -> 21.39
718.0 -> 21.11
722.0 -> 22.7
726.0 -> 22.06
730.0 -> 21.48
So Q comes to 20.99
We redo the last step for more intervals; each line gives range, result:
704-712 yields 21.38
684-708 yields 20.82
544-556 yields 21.08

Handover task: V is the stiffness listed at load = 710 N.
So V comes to 21.38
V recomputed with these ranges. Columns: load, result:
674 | 22.69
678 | 22.17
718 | 21.11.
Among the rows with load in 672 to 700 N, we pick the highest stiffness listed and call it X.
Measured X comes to 22.69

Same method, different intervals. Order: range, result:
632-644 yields 22.3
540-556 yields 22.68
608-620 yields 22.08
